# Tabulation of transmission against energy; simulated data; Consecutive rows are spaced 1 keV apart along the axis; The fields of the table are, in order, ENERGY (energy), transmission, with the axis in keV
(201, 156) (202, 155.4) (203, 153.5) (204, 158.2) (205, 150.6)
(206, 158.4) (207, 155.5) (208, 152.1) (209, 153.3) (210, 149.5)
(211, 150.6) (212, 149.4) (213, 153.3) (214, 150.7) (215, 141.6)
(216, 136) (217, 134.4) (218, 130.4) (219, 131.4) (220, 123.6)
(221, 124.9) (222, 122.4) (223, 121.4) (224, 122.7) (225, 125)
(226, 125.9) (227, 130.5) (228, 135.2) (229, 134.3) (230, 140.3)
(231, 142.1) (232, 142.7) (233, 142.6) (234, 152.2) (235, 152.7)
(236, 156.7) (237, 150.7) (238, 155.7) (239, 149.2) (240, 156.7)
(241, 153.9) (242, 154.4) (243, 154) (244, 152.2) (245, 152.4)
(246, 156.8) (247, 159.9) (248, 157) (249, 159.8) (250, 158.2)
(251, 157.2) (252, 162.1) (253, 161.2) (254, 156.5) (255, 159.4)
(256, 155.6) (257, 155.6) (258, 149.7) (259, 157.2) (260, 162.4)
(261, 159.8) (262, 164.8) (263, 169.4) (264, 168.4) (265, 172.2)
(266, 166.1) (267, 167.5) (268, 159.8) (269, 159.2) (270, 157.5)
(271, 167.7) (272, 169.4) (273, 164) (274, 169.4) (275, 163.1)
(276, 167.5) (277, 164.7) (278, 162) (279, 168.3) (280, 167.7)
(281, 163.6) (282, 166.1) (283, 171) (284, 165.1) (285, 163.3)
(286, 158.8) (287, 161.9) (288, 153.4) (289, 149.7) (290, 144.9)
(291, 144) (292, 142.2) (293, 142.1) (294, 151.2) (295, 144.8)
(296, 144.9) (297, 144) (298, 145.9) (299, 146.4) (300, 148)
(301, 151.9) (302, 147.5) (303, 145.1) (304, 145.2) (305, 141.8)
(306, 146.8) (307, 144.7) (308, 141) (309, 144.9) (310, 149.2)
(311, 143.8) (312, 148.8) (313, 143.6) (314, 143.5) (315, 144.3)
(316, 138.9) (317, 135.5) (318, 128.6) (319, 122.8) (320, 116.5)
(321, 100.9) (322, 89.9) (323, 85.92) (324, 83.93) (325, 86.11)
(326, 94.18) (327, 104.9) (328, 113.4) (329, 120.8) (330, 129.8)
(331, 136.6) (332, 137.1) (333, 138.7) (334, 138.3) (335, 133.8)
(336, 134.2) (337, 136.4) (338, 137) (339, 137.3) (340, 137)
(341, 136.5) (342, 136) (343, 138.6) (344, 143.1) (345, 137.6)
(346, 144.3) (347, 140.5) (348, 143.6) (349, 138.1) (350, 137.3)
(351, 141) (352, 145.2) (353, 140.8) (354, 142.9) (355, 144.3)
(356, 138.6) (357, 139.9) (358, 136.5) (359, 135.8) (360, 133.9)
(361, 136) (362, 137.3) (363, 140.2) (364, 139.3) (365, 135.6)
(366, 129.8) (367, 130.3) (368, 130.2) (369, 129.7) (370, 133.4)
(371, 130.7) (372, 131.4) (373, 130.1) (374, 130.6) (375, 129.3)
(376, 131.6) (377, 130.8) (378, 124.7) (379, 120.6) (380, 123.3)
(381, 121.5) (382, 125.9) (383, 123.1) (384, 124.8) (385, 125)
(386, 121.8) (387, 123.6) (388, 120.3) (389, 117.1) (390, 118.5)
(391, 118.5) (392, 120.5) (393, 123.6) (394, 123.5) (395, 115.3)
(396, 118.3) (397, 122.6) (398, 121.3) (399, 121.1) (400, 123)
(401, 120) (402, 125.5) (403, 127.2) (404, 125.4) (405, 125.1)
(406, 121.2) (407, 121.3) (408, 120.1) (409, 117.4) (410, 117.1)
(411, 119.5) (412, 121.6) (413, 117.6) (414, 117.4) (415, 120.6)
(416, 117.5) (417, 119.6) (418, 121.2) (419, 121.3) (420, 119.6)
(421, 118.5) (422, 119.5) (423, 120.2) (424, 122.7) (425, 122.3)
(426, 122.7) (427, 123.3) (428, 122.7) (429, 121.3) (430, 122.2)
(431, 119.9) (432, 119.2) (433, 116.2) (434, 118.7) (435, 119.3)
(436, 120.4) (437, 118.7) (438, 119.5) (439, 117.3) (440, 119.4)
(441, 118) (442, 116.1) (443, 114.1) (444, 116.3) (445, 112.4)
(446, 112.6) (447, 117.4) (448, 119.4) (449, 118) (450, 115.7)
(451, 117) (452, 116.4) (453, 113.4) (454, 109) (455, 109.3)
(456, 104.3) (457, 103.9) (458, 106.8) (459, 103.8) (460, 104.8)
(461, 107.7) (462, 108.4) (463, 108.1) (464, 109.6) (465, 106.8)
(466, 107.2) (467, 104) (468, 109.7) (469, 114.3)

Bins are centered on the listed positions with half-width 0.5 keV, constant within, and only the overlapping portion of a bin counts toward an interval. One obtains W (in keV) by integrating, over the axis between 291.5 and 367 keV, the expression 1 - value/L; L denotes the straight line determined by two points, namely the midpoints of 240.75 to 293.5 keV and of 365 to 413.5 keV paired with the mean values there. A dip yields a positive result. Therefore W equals 3.4 keV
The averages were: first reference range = 160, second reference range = 124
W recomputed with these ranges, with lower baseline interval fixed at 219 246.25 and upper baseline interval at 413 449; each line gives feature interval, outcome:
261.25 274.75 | -2.8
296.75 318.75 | -1.8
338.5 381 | -2.8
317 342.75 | 1.8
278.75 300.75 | -3.0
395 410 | 0.1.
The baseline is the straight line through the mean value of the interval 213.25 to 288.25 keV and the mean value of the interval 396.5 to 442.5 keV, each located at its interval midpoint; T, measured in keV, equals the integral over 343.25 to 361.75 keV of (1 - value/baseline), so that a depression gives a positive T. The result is -0.9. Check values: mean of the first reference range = 153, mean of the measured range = 140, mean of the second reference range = 120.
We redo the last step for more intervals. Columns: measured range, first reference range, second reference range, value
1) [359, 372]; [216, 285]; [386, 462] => -0.4 keV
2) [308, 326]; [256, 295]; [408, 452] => 3.1 keV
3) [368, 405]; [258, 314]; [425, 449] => 1.9 keV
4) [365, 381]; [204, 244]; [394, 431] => -0.4 keV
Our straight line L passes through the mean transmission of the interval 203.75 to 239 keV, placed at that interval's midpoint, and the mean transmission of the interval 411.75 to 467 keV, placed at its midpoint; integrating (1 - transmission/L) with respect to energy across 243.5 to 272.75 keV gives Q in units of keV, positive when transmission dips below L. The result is -5.0 keV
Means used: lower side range 142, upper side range 116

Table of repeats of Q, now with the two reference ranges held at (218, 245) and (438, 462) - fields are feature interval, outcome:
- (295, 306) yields -1.19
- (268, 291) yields -4.74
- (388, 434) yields -1.14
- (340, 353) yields -1.46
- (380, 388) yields -0.15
